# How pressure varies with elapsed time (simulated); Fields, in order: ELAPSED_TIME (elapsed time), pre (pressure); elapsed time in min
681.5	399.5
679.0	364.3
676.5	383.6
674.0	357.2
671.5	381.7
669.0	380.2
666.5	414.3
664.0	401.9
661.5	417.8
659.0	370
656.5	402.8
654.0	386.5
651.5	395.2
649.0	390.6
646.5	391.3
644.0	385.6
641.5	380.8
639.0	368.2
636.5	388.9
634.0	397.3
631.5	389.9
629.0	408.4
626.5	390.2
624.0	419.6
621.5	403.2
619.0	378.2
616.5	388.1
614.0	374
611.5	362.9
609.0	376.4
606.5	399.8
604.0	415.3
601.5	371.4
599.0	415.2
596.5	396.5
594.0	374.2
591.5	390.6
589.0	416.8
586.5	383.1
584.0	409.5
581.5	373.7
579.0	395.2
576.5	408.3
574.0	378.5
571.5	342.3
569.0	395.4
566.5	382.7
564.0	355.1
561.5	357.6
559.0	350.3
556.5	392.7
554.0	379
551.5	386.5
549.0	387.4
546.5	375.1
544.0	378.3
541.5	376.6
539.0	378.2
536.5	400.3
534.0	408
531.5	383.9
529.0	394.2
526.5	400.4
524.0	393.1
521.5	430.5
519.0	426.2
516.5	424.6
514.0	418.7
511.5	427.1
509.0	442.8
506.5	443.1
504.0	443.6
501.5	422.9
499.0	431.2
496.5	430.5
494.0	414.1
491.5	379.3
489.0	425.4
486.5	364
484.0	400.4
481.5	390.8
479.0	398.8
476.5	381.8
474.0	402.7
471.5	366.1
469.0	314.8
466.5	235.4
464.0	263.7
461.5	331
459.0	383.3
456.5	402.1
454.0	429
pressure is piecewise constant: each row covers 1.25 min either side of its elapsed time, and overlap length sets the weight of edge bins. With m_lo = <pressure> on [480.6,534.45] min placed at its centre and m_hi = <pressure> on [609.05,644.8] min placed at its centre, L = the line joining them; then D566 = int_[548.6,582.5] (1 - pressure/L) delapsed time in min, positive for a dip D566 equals 2.01 min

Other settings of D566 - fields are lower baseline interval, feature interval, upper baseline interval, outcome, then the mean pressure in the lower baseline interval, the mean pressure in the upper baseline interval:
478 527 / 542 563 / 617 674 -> 1.64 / 416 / 392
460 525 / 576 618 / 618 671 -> 0.23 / 392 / 393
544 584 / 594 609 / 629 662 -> -0.47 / 378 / 390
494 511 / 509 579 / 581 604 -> 4.14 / 434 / 394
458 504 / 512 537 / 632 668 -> -1.88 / 376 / 392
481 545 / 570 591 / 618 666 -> 0.64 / 409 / 393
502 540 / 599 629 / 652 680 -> 0.49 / 415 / 388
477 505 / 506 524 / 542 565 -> -1.47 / 408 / 374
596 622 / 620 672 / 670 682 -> -1.64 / 389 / 376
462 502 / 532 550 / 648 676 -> -0.30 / 375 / 391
